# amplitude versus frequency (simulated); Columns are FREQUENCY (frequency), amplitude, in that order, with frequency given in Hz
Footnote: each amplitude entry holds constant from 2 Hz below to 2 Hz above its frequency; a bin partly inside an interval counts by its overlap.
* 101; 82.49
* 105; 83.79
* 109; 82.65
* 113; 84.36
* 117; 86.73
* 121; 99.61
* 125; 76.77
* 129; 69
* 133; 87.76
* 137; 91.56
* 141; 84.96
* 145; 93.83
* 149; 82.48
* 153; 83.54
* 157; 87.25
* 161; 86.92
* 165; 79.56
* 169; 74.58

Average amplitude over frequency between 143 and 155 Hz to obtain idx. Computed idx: 86.6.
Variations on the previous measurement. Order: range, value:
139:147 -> 89.4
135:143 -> 88.3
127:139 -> 82.8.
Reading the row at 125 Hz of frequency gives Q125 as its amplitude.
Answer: 76.77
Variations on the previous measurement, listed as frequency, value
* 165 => 79.56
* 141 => 84.96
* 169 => 74.58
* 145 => 93.83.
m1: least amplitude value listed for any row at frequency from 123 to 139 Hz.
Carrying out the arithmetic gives 69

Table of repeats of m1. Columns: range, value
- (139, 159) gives 82.48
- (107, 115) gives 82.65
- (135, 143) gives 84.96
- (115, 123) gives 86.73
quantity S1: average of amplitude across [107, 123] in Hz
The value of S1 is 88.3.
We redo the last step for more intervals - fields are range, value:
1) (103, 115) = 83.6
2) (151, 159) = 85.4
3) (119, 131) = 81.8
